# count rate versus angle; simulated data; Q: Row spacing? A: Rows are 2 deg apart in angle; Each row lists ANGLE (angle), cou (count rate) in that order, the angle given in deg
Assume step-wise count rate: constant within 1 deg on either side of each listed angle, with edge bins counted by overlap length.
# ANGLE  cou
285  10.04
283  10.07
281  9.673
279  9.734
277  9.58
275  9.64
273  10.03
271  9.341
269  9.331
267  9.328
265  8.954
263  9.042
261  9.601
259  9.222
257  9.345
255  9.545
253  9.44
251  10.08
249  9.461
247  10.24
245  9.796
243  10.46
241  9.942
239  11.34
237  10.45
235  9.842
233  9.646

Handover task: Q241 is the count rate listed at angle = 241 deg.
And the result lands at 9.942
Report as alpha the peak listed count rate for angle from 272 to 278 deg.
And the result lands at 10.03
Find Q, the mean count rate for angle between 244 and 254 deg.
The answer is 9.8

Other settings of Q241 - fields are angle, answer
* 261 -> 9.601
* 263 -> 9.042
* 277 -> 9.58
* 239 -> 11.34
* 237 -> 10.45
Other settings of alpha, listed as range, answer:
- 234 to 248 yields 11.34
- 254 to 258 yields 9.545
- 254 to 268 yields 9.601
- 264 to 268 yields 9.328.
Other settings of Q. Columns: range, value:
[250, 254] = 9.76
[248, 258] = 9.57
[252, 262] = 9.43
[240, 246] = 10.1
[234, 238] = 10.1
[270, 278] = 9.65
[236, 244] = 10.5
